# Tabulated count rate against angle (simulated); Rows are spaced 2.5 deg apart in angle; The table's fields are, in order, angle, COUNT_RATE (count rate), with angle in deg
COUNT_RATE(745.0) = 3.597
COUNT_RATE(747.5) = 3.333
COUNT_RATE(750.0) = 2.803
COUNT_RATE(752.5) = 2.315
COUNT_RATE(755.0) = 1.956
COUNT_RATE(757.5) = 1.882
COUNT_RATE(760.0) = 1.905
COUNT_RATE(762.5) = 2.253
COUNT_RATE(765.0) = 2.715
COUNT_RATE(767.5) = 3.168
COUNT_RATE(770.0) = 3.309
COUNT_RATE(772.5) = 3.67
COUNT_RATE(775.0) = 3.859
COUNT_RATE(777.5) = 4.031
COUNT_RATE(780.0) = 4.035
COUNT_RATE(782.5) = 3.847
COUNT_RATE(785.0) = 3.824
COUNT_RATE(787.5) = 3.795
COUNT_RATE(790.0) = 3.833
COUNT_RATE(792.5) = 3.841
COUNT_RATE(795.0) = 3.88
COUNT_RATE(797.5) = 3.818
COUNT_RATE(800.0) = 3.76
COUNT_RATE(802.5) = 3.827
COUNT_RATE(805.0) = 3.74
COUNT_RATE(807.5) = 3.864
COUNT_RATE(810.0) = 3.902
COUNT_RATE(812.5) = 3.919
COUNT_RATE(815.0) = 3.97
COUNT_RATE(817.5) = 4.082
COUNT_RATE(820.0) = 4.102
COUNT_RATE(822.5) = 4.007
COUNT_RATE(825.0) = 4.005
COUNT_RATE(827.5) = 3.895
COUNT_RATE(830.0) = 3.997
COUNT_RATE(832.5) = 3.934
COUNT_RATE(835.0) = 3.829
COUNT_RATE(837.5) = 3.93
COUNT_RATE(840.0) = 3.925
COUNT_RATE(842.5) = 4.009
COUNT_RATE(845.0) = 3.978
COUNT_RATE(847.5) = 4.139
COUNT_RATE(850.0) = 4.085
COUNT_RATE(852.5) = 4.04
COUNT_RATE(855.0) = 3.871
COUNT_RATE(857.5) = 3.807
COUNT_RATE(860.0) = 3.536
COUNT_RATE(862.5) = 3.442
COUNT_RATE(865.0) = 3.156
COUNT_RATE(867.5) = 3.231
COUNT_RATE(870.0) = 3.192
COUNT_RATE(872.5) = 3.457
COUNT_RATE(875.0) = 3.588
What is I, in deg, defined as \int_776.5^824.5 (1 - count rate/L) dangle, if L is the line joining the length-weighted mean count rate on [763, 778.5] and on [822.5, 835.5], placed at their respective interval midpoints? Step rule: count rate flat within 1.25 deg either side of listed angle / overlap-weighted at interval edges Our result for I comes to -3.0 deg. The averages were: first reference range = 3.39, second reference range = 3.95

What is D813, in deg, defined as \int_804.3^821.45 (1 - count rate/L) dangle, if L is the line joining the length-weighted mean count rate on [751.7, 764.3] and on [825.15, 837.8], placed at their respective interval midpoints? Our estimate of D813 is -2.44 deg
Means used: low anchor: 2.08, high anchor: 3.92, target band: 3.95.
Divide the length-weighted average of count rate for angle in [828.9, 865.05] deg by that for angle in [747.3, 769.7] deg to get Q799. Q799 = 1.6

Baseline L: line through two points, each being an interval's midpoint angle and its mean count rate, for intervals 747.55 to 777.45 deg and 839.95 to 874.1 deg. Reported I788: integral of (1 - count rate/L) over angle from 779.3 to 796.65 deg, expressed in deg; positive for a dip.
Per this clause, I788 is -4.7 deg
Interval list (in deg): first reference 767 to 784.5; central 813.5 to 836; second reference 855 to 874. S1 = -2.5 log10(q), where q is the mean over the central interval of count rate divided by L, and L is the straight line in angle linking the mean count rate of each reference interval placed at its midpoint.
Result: -0.12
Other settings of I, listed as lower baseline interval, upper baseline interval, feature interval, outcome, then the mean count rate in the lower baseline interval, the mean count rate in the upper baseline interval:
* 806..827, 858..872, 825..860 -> -2.98 deg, 3.98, 3.35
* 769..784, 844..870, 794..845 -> -2.38 deg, 3.8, 3.7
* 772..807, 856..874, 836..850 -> -1.84 deg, 3.84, 3.41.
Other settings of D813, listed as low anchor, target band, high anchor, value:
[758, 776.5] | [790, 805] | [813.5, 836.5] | -1.4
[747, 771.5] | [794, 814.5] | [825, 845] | -2.9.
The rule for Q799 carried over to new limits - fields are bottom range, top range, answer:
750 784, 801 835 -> 1.31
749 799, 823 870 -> 1.17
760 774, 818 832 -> 1.36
